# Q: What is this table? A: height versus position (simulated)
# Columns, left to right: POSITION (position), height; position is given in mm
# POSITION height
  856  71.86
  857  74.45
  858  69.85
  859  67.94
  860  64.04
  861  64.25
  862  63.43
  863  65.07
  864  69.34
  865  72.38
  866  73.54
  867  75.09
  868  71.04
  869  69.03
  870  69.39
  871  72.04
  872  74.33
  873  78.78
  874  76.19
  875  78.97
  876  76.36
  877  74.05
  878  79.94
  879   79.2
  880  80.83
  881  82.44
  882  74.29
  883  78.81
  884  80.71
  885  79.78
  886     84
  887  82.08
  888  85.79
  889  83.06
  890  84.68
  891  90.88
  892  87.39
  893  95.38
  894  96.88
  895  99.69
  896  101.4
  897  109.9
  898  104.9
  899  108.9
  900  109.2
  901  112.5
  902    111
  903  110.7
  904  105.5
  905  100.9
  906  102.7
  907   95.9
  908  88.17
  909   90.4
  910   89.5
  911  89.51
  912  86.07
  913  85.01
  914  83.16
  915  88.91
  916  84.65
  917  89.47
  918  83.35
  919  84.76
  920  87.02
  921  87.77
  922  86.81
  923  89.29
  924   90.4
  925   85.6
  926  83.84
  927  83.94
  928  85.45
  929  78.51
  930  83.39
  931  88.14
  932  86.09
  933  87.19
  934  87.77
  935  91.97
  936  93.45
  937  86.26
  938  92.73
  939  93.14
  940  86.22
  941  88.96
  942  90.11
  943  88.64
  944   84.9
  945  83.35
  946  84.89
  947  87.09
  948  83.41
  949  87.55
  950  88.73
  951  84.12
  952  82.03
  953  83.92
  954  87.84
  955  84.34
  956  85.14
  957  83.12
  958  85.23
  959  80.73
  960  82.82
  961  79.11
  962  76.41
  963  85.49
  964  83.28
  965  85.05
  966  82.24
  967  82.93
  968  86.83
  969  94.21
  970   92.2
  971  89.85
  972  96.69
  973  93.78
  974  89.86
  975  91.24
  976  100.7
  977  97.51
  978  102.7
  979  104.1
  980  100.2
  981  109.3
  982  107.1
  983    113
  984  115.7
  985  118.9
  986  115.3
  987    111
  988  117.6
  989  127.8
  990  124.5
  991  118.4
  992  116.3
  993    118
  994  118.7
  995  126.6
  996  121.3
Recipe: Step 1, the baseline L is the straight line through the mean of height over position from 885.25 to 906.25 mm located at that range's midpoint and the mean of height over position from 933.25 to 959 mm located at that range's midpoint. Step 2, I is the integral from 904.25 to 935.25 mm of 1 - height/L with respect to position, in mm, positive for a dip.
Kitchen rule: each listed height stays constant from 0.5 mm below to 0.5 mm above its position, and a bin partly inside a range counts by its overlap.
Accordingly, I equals 1.6 mm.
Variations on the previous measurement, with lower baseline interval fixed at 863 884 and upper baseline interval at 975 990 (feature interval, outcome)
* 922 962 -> 4.46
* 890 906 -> -3.73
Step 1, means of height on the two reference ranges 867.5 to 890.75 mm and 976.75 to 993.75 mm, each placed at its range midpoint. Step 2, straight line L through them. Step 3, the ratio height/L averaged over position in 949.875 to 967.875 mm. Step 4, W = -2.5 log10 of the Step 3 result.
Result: 0.243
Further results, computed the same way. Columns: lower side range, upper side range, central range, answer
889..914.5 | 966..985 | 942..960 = 0.15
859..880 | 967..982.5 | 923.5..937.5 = 0.00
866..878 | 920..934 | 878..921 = -0.14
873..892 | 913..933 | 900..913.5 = -0.17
